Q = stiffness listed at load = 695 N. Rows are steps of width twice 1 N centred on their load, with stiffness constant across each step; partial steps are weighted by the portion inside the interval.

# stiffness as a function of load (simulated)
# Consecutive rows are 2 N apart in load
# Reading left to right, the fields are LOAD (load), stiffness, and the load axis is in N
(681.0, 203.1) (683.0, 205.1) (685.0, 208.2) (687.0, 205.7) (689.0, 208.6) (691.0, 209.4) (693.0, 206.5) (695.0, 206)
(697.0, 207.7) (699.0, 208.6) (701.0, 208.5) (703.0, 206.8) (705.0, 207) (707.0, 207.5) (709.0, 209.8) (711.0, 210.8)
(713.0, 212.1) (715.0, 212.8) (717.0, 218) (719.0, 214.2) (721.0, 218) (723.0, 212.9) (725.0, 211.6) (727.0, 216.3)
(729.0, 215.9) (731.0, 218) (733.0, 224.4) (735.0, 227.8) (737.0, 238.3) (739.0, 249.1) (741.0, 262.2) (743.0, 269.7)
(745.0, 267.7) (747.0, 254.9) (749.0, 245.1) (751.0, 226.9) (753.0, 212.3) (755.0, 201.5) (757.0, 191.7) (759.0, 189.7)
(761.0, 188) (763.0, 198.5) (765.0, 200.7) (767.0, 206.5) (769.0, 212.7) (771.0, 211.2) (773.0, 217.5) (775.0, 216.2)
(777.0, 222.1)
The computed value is 206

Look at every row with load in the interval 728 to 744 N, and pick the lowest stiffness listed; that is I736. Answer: 215.9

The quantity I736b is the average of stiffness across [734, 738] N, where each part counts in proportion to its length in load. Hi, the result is 233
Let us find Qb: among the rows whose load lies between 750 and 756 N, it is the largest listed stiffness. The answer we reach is 226.9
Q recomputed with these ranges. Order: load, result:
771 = 211.2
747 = 254.9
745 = 267.7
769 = 212.7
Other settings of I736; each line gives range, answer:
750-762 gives 188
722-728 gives 211.6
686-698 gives 205.7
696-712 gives 206.8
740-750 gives 245.1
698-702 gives 208.5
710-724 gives 210.8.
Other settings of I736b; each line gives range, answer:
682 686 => 207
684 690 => 208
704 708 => 207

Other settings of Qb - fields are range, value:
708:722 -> 218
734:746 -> 269.7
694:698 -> 207.7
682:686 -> 208.2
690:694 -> 209.4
